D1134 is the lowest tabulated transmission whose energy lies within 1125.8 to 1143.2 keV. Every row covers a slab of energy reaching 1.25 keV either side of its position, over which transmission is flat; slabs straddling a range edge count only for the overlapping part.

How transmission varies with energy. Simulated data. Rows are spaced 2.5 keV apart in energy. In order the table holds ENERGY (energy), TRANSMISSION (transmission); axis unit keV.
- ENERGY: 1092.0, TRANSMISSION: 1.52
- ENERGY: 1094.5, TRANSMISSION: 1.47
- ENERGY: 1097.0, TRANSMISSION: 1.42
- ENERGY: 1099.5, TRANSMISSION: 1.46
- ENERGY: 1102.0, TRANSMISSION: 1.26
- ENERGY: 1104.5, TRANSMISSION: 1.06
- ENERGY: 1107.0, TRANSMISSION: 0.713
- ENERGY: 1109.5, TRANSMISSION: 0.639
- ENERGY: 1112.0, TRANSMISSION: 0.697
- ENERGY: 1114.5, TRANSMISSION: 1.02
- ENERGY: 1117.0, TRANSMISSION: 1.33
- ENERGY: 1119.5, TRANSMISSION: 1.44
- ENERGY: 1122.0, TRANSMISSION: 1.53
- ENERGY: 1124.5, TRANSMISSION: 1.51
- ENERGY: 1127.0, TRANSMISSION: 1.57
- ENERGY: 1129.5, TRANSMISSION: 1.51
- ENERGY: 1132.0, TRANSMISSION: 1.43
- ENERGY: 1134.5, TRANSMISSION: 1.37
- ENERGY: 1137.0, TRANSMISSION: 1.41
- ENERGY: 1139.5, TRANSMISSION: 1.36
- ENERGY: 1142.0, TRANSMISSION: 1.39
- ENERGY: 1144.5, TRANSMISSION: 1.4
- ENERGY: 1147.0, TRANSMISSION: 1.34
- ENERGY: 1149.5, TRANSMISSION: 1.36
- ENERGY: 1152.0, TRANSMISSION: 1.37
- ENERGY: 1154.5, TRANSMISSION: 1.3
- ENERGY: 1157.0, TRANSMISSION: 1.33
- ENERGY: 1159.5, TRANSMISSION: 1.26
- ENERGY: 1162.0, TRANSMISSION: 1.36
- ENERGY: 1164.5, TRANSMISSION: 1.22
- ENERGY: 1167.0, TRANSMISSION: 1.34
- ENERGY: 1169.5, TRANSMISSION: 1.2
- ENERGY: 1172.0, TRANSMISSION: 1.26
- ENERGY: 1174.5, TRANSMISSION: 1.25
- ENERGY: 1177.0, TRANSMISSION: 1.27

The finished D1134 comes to 1.36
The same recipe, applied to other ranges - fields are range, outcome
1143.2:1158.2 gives 1.3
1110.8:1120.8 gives 0.697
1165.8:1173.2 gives 1.2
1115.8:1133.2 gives 1.33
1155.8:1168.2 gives 1.22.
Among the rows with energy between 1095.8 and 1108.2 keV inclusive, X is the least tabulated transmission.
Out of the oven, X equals 0.713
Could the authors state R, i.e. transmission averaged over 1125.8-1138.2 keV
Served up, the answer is 1.46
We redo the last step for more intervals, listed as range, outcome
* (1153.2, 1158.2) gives 1.32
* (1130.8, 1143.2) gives 1.39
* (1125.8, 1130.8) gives 1.54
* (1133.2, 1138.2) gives 1.39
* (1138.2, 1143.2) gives 1.38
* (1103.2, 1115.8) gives 0.83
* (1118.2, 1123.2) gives 1.48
